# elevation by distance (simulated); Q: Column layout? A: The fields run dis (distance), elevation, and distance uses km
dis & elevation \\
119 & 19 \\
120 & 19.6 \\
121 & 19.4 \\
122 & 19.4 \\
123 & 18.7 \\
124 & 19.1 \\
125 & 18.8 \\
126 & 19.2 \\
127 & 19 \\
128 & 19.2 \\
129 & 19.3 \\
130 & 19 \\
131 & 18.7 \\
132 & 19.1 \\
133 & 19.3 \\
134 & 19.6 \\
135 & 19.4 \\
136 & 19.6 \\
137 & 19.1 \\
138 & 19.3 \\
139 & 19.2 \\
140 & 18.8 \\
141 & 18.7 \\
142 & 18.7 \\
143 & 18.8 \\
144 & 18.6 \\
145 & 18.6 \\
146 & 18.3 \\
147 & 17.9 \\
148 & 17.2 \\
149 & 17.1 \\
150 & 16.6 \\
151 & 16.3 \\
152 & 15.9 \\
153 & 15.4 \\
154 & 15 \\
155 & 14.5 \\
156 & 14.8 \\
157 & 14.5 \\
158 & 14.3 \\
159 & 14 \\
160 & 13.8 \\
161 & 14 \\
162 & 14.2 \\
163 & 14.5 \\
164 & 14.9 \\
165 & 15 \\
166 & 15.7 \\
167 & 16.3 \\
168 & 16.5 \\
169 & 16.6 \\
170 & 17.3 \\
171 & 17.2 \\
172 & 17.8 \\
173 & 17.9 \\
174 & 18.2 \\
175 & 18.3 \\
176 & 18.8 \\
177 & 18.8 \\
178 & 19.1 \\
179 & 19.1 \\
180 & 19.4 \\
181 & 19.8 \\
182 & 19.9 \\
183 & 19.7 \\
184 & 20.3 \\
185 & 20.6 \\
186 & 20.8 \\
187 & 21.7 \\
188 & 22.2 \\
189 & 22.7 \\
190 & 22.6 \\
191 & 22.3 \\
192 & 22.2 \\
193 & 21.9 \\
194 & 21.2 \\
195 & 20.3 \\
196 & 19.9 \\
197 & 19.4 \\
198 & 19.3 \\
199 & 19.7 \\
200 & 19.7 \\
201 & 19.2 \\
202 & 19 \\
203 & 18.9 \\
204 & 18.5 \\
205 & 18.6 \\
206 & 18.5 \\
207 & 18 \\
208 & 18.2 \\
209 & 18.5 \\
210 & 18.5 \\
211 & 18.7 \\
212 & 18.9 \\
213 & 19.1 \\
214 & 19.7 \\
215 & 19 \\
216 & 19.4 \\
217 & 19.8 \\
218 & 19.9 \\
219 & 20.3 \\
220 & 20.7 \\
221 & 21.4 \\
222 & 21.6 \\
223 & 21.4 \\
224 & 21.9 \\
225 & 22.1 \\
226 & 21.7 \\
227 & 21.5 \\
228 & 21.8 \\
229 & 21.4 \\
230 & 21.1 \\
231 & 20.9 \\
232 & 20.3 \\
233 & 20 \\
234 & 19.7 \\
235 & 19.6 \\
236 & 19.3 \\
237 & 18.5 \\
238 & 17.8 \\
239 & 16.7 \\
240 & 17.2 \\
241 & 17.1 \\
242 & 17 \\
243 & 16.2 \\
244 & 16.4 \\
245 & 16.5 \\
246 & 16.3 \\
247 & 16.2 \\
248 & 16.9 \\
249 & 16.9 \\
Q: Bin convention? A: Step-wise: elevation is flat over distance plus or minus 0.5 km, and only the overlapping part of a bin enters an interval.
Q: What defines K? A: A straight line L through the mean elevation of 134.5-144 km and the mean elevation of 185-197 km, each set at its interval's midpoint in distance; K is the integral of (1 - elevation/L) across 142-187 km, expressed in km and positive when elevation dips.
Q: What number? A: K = 6.9 km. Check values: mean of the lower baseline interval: 19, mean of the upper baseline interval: 21.5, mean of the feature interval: 17.2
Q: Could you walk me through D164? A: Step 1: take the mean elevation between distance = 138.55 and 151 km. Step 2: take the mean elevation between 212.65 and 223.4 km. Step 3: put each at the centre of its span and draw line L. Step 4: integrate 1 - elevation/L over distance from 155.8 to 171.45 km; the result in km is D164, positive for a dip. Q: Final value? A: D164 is 2.9 km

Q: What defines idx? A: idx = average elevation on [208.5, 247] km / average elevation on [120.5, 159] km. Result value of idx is 1.1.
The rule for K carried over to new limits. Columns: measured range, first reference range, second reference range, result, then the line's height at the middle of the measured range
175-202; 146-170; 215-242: -4.43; 17.5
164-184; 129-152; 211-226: 1.41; 19.3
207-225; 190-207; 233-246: -0.83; 19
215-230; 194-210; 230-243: -1.71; 18.8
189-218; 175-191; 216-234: 1.38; 20.7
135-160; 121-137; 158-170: -0.06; 17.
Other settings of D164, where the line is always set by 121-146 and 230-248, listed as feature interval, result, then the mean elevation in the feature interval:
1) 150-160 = 2.04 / 15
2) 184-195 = -1.89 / 21.7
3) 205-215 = -0.21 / 18.7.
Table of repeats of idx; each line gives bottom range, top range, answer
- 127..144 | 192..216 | 1.01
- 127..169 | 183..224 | 1.18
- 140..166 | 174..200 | 1.26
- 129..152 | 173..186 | 1.05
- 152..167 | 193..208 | 1.32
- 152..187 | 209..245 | 1.15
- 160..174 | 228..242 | 1.20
